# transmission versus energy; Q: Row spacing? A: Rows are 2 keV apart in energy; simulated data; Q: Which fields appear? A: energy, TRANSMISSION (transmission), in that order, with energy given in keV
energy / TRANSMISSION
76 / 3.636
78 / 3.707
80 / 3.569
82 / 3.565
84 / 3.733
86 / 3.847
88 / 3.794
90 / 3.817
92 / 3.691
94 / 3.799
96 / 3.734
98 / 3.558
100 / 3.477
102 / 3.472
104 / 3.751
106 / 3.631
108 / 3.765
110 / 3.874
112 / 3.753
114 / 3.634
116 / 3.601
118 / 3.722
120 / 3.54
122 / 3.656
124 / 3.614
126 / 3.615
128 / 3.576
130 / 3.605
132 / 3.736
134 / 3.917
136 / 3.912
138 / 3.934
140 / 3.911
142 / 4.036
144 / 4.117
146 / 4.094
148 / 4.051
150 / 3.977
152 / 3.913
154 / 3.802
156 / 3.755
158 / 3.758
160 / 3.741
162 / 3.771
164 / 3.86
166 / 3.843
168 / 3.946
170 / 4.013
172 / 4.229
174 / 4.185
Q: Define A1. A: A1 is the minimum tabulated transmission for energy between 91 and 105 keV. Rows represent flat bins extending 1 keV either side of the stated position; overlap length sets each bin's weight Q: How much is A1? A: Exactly 3.472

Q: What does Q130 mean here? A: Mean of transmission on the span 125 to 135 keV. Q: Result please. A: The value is 3.69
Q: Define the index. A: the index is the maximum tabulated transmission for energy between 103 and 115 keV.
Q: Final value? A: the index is 3.874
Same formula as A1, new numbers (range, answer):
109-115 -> 3.634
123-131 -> 3.576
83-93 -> 3.691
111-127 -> 3.54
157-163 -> 3.741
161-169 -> 3.771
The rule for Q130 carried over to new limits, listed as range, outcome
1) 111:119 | 3.68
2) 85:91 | 3.82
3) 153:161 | 3.76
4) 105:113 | 3.76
